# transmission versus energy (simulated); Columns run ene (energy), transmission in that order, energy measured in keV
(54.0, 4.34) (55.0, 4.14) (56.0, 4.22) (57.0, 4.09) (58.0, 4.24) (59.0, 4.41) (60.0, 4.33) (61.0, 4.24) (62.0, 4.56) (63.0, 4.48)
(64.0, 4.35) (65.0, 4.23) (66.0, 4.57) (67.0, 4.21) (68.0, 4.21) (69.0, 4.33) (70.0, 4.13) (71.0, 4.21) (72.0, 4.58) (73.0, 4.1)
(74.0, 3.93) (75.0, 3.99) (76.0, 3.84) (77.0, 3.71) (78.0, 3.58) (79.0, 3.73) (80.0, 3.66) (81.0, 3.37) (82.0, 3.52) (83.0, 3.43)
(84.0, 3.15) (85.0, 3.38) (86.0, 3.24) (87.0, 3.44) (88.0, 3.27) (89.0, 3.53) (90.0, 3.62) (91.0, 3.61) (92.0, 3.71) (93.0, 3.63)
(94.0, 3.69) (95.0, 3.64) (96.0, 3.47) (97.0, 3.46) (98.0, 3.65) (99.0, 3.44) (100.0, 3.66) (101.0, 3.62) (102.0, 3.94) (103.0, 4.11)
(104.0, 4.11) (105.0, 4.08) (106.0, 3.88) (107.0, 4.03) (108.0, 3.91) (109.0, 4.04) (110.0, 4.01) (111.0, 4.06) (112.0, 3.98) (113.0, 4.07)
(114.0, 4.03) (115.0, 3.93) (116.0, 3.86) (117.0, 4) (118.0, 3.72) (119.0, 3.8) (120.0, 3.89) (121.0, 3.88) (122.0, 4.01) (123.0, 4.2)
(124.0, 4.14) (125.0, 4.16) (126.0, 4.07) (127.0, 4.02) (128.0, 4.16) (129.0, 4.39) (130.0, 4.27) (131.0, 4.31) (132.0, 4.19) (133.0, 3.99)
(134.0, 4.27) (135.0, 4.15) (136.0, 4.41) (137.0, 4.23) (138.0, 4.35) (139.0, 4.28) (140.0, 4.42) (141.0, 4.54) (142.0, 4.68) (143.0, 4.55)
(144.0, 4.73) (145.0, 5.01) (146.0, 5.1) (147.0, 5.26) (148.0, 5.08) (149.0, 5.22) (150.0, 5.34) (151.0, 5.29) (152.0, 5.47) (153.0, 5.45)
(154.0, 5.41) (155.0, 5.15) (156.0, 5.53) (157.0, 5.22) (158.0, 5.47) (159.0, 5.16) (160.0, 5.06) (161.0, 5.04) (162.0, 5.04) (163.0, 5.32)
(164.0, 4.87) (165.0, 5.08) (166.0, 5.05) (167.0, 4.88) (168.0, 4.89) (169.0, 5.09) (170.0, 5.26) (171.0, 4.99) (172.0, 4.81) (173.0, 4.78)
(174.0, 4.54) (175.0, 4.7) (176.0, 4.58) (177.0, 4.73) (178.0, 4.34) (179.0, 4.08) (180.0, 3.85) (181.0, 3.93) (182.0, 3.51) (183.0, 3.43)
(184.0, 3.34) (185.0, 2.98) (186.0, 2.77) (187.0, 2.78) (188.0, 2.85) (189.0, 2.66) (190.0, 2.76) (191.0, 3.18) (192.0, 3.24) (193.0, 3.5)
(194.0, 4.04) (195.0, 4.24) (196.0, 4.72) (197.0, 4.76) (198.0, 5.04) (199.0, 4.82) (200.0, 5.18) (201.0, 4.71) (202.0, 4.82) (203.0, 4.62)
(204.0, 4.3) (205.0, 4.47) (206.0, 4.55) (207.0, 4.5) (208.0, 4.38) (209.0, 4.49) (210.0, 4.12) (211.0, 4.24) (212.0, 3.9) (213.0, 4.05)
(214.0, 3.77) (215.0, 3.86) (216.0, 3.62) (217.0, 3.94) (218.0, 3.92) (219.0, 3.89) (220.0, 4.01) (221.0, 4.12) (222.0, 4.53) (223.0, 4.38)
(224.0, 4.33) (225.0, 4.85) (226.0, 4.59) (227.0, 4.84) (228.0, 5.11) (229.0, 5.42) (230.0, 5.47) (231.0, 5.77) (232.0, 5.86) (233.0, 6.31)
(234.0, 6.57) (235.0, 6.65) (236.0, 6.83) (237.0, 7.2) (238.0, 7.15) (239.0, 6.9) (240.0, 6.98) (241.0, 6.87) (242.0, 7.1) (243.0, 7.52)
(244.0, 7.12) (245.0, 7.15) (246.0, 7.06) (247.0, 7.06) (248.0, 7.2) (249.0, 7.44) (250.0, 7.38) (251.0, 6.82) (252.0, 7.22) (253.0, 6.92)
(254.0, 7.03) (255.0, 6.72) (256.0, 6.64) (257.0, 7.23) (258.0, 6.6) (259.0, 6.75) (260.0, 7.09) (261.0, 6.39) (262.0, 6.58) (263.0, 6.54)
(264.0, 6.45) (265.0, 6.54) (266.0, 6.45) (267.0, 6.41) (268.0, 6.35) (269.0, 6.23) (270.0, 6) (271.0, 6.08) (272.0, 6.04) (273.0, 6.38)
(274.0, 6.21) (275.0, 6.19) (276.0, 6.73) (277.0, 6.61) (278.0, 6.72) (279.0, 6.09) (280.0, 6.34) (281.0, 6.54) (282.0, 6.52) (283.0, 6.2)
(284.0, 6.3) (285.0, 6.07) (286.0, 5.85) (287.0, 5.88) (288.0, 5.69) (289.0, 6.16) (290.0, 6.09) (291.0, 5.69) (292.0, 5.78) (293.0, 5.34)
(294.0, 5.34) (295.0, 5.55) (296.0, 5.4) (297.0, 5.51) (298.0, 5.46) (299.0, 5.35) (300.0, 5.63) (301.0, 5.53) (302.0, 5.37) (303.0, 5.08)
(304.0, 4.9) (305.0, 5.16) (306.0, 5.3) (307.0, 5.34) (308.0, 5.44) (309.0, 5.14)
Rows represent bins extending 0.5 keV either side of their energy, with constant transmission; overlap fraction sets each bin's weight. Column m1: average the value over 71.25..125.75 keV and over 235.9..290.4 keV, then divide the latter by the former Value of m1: 1.75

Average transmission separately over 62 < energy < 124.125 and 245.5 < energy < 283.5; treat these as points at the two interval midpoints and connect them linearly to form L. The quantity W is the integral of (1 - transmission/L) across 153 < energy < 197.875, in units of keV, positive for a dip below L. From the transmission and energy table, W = 6.8 keV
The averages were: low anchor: 3.86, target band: 4.37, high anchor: 6.62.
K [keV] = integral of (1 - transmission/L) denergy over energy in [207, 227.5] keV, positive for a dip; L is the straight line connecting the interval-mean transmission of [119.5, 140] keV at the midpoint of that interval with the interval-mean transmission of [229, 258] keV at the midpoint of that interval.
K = 6.7 keV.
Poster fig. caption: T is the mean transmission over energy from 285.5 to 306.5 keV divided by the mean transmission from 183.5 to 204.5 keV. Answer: 1.43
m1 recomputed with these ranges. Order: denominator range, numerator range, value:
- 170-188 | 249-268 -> 1.69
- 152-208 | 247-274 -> 1.50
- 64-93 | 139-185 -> 1.26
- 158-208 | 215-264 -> 1.41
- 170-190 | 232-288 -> 1.71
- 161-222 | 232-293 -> 1.56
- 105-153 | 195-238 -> 1.11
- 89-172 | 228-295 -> 1.47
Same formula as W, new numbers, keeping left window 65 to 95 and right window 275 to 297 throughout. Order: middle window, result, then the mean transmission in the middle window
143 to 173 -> -3.3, 5.13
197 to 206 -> 0.7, 4.73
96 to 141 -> 1.9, 4.03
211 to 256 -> -2.6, 5.8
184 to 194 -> 3.9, 3.04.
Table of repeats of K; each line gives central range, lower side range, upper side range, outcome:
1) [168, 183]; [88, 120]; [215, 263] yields 1.55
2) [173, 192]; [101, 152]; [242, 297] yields 5.52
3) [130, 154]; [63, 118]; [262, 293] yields -1.13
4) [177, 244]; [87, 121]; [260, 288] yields 9.60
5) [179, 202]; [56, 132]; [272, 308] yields 5.21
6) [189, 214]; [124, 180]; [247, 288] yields 5.84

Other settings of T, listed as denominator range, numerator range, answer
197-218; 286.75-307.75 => 1.26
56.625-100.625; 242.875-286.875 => 1.72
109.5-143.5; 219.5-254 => 1.50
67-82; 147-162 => 1.33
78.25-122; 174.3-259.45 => 1.36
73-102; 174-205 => 1.11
